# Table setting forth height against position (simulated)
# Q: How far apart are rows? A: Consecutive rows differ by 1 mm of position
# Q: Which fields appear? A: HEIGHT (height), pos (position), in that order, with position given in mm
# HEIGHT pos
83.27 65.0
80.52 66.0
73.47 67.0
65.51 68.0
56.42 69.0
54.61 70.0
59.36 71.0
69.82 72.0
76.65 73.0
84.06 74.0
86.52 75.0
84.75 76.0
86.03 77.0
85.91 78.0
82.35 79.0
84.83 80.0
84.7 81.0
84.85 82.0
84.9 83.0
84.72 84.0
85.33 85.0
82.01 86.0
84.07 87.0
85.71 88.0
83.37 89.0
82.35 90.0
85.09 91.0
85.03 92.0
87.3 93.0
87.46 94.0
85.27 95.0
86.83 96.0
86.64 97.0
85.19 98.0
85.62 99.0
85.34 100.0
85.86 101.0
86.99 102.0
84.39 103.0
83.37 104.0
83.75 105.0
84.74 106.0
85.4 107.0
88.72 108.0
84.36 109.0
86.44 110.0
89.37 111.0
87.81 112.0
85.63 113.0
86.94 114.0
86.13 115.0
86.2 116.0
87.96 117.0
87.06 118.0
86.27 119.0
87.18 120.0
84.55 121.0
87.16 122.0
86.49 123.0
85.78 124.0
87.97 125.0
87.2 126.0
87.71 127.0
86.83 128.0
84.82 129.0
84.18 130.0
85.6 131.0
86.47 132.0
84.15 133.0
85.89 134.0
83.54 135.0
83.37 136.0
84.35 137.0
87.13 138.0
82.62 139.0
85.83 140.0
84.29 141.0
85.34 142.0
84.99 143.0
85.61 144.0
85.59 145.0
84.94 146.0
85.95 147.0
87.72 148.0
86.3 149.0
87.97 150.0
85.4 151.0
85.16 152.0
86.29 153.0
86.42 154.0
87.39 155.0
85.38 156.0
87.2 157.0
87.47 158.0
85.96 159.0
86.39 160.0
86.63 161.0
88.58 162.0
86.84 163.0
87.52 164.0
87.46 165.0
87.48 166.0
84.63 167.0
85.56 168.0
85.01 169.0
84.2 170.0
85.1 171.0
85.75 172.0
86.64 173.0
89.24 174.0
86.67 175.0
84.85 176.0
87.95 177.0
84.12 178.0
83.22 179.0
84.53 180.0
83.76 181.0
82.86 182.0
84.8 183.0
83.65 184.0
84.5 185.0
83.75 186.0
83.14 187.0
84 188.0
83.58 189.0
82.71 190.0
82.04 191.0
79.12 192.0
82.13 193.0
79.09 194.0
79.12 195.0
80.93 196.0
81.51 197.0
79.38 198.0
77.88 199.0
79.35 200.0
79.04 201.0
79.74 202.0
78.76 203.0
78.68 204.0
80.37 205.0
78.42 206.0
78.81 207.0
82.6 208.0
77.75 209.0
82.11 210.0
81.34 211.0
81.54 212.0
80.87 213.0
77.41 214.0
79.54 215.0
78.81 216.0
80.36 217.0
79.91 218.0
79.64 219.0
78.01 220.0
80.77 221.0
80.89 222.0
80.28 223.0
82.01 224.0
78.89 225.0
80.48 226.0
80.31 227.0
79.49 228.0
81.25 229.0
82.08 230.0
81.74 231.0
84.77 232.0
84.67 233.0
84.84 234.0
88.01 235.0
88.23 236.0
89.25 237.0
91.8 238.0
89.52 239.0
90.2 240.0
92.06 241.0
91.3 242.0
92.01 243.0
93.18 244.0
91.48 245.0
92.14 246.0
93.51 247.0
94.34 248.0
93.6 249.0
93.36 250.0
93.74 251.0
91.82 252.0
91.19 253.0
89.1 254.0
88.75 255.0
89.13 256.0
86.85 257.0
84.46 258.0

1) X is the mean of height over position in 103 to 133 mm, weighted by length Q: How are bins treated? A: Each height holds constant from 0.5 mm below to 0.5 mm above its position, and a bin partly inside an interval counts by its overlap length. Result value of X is 86.2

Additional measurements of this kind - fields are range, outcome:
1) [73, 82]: 84.4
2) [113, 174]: 86.1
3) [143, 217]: 83.6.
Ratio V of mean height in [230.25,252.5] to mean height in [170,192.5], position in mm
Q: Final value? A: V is 1.07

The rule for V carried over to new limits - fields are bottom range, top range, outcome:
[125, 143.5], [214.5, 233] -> 0.95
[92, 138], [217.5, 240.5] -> 0.97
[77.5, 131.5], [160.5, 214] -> 0.97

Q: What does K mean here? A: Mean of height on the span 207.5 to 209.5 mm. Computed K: 80.2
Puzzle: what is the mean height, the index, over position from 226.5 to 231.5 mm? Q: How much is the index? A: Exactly 81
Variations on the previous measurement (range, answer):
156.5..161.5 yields 86.7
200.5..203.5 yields 79.2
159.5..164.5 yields 87.2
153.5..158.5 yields 86.8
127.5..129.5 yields 85.8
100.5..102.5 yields 86.4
